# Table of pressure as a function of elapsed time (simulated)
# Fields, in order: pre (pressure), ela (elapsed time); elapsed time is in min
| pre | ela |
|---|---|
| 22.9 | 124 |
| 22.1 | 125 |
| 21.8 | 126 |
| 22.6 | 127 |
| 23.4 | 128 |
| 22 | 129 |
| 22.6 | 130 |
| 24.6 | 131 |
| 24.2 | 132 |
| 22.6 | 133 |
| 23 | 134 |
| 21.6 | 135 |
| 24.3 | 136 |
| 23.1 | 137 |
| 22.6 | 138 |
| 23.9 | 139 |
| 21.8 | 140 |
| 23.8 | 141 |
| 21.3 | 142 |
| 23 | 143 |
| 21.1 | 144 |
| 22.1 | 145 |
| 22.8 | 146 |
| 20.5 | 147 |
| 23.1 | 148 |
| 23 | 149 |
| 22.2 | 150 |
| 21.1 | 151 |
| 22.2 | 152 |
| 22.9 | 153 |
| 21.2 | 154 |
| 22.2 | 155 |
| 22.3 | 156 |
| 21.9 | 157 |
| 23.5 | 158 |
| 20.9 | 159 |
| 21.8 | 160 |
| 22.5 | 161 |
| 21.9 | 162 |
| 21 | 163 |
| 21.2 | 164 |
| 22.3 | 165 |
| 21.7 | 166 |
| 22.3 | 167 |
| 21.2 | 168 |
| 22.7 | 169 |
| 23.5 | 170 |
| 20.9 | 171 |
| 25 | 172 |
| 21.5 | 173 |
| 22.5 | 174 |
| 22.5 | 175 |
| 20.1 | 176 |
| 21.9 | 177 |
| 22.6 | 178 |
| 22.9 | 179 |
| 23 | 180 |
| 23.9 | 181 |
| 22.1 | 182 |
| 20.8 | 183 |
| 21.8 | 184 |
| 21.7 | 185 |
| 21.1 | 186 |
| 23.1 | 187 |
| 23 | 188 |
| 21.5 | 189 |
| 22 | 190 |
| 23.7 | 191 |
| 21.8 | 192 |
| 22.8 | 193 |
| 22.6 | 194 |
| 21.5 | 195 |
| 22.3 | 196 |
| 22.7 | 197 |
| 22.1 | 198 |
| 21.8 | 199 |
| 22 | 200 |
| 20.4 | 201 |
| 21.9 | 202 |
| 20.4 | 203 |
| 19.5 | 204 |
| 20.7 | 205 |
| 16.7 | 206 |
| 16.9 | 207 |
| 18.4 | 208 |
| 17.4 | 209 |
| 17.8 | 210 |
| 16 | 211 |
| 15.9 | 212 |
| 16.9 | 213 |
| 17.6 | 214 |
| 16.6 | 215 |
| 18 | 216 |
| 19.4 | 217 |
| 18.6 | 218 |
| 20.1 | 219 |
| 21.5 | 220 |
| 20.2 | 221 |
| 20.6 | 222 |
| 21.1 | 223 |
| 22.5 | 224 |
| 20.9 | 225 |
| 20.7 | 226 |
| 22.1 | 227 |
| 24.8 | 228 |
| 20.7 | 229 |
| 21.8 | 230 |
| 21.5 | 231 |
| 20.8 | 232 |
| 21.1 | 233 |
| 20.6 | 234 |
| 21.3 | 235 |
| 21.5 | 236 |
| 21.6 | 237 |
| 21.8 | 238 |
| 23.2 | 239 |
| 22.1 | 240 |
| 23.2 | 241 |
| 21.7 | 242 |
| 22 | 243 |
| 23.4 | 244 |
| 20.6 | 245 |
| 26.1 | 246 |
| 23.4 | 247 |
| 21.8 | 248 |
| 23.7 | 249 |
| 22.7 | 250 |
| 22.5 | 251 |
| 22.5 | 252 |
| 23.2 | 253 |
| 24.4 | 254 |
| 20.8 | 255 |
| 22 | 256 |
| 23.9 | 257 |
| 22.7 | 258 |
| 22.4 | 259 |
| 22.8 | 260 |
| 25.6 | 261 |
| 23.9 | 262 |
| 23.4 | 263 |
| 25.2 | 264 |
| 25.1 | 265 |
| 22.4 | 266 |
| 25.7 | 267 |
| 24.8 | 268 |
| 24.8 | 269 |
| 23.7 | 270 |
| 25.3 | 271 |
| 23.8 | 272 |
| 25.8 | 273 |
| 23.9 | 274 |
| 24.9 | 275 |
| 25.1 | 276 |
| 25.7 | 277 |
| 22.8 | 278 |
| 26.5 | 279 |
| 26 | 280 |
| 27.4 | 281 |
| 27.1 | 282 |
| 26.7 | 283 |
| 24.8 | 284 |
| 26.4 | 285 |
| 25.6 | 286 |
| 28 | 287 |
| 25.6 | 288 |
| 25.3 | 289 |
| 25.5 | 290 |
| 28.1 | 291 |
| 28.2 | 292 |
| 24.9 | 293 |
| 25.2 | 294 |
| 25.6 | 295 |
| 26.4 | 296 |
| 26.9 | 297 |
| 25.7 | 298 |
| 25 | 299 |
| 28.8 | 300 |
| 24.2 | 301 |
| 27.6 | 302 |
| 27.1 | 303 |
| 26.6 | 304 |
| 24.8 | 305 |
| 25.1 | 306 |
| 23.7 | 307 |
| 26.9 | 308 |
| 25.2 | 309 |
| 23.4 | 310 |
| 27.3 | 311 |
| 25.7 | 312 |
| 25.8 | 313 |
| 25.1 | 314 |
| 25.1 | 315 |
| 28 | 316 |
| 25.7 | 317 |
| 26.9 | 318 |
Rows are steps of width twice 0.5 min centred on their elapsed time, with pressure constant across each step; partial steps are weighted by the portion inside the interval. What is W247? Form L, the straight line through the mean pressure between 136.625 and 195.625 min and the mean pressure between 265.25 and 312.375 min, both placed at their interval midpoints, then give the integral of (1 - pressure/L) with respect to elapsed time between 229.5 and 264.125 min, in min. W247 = 2.7 min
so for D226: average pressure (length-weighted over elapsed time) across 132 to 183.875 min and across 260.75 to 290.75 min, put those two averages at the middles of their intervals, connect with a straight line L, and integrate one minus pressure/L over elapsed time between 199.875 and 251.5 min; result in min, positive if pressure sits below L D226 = 7.2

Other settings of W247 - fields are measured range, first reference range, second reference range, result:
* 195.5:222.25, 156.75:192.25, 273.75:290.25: 4.5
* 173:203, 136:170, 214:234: -1.0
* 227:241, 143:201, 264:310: 1.3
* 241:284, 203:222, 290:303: -1.6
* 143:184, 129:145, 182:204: 0.5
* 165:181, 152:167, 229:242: -0.3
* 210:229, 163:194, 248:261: 2.5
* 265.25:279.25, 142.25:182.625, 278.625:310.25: 0.4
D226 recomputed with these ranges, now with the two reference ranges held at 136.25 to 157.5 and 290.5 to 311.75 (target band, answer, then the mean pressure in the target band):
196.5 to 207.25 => 1.4 min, 20.5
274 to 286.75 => -0.1 min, 25.7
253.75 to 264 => 0.7 min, 23.3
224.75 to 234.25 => 1.1 min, 21.5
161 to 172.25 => 0.3 min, 22.1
